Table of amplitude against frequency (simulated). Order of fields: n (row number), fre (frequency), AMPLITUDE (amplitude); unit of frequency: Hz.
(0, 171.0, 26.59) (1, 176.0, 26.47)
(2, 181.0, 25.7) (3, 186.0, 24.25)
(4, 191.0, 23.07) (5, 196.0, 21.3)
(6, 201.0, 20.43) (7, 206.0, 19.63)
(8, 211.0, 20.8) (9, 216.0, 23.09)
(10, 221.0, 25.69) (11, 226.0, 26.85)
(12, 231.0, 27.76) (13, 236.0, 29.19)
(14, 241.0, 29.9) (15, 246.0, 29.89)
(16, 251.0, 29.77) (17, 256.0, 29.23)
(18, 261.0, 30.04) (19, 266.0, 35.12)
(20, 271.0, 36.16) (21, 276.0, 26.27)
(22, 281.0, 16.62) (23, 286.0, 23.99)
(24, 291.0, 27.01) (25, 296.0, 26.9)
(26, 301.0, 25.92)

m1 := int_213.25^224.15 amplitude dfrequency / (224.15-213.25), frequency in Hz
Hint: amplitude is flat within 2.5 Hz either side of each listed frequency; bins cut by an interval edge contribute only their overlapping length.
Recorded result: 24.5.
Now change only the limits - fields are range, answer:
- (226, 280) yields 29.8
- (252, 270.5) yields 31.8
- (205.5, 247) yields 26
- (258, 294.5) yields 27.9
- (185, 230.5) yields 23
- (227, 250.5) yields 29.1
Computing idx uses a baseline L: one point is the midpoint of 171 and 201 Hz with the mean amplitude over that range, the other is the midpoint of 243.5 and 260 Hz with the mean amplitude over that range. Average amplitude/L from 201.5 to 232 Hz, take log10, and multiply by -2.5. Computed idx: 0.14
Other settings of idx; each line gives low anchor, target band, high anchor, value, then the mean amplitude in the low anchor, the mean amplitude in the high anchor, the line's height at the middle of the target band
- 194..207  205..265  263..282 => -0.10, 20.5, 29.5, 24.8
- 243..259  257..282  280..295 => -0.11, 29.7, 23.6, 26.6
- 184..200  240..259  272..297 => -0.24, 22.6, 24.7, 23.9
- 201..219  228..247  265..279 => -0.13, 21.2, 31.7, 25.8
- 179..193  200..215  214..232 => 0.22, 24.3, 25.8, 25.2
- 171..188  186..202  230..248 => 0.20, 25.7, 29.3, 26.6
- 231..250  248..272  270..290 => -0.17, 29.4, 25.1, 27.3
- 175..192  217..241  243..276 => 0.05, 24.9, 31.3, 28.7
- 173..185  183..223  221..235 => 0.19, 25.9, 27.2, 26.5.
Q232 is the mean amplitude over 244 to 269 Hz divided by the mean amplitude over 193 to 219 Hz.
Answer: 1.5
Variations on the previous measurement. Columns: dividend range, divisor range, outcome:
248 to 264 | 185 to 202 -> 1.34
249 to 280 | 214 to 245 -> 1.12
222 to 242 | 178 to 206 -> 1.24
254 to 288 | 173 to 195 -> 1.15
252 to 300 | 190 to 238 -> 1.18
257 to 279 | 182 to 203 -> 1.39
